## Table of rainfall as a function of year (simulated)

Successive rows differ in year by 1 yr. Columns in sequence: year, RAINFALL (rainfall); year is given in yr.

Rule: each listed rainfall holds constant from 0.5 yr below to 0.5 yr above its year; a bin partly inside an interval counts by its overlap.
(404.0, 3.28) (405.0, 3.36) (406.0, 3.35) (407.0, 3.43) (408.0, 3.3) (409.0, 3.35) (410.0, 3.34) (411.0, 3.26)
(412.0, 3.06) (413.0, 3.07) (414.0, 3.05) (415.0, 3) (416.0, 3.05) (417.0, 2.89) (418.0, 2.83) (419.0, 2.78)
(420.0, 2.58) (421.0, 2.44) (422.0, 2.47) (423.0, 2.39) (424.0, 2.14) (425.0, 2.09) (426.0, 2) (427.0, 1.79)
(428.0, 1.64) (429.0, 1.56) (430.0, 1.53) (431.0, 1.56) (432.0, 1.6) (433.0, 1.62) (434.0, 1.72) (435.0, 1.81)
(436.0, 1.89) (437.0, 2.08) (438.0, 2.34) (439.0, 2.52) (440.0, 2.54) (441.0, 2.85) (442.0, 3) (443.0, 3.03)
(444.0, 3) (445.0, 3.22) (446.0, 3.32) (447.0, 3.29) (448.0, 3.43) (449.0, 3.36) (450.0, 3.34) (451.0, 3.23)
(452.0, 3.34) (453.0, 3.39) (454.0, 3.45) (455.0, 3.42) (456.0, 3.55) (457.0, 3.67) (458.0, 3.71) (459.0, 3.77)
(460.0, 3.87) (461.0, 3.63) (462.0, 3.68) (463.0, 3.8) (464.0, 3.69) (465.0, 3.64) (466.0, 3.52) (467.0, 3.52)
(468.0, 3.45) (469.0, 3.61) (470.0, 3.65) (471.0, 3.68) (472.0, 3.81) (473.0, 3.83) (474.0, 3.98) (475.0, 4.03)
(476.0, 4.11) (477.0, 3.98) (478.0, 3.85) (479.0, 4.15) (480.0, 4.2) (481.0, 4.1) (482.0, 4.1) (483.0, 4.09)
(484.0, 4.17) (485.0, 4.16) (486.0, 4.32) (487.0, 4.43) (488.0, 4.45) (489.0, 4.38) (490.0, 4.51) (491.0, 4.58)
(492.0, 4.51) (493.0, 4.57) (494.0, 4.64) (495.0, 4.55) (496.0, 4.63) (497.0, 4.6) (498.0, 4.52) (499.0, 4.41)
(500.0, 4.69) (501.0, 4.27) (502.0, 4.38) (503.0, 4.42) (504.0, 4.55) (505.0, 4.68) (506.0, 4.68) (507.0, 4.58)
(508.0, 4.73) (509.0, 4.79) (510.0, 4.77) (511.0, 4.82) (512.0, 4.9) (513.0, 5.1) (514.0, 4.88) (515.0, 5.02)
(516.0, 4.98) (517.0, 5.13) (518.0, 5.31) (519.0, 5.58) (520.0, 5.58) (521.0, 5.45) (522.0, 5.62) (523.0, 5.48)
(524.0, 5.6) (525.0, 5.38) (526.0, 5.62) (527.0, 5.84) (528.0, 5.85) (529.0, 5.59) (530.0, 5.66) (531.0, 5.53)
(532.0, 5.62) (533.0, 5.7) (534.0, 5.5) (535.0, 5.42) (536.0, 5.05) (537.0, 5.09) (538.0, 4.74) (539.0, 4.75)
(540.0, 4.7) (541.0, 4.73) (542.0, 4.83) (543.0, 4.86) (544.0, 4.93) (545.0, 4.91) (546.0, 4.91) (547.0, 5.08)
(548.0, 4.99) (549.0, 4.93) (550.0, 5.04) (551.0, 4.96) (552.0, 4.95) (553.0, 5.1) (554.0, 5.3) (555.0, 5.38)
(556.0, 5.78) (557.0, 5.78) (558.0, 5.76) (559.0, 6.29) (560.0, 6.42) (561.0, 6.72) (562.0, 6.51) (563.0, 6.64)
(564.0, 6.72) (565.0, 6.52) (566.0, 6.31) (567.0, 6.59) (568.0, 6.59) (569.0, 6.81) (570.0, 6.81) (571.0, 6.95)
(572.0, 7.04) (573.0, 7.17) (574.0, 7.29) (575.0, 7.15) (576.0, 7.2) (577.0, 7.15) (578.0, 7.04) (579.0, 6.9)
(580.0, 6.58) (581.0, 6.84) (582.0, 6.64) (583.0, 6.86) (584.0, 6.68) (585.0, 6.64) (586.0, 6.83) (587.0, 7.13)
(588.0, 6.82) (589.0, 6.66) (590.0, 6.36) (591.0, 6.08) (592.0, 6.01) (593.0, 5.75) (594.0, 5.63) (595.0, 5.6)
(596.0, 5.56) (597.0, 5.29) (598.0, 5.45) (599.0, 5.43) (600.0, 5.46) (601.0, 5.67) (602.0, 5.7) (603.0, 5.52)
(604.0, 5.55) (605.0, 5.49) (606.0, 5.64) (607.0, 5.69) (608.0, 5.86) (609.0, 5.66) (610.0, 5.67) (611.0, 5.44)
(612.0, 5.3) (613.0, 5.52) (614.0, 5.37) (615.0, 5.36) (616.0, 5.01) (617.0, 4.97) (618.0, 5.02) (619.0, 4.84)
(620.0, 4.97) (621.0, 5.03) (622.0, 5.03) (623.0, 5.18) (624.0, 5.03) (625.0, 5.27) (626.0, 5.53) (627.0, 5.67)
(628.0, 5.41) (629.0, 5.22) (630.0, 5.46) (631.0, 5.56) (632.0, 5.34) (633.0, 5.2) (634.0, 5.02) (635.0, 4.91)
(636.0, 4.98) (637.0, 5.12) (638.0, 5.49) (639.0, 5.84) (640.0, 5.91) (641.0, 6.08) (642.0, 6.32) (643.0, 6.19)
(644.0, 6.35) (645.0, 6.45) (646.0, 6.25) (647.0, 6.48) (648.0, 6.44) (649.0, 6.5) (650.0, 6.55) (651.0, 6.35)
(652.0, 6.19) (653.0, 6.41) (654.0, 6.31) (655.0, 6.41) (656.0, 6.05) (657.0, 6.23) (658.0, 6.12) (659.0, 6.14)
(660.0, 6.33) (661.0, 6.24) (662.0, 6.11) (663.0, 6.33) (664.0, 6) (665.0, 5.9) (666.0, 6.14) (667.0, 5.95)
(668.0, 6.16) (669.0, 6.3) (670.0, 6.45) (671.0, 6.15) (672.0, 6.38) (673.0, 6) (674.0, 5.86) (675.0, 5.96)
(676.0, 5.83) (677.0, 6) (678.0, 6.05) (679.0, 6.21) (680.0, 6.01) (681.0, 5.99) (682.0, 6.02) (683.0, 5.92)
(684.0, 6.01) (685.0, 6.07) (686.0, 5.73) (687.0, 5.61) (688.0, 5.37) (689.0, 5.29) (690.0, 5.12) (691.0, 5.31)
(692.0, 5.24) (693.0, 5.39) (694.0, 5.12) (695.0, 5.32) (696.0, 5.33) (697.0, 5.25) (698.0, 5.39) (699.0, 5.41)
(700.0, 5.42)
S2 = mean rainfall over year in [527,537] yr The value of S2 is 5.54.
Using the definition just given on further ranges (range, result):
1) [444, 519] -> 4.13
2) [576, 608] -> 6.16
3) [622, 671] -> 5.91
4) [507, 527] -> 5.2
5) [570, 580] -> 7.06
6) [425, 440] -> 1.86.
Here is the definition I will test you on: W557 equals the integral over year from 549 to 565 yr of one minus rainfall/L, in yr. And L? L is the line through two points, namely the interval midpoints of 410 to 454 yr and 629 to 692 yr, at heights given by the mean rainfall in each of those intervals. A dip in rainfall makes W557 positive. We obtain -5.0 yr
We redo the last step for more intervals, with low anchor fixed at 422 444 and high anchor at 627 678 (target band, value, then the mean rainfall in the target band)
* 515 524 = -4.3 yr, 5.38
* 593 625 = -1.1 yr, 5.39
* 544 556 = -2.6 yr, 5.08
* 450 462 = -4.9 yr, 3.54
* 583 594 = -3.7 yr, 6.47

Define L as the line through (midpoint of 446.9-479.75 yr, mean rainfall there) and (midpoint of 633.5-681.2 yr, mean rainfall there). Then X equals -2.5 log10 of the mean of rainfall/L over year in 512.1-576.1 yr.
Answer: -0.21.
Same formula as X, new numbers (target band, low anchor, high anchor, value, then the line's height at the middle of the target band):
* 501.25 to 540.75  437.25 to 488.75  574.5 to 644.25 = -0.15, 4.47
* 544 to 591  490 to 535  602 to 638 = -0.21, 5.18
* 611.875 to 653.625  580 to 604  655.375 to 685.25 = 0.09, 6.1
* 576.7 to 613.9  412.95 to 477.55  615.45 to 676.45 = -0.19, 5.1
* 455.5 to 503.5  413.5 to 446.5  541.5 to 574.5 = -0.10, 3.74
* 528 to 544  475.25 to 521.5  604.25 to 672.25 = -0.06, 4.91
